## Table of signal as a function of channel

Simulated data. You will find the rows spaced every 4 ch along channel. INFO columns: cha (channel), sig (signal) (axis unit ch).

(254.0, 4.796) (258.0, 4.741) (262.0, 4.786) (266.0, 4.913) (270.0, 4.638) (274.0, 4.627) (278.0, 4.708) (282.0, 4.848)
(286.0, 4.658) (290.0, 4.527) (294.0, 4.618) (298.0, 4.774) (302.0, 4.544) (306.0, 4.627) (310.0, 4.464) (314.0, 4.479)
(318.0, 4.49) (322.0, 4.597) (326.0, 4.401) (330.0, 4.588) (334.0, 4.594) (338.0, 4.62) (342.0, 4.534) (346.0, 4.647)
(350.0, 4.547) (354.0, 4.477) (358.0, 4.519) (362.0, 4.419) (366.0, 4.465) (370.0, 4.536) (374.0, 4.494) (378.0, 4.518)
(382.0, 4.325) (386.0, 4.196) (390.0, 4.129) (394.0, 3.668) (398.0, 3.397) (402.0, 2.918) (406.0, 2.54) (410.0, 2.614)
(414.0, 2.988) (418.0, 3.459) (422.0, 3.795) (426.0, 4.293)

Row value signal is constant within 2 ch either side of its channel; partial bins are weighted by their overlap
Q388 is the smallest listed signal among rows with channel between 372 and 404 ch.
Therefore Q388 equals 2.918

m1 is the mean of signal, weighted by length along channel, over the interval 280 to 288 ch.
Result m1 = 4.75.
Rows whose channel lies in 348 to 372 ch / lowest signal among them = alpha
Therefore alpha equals 4.419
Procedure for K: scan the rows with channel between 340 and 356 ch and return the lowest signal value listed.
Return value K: 4.477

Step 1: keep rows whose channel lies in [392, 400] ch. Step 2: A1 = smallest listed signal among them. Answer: 3.397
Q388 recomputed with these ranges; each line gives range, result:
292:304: 4.544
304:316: 4.464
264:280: 4.627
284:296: 4.527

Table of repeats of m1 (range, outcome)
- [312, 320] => 4.48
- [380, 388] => 4.26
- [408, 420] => 3.02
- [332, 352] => 4.59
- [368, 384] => 4.47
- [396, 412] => 2.87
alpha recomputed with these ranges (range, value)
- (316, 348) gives 4.401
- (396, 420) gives 2.54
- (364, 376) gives 4.465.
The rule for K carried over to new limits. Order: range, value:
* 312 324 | 4.479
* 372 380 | 4.494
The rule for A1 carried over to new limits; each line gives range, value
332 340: 4.594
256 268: 4.741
